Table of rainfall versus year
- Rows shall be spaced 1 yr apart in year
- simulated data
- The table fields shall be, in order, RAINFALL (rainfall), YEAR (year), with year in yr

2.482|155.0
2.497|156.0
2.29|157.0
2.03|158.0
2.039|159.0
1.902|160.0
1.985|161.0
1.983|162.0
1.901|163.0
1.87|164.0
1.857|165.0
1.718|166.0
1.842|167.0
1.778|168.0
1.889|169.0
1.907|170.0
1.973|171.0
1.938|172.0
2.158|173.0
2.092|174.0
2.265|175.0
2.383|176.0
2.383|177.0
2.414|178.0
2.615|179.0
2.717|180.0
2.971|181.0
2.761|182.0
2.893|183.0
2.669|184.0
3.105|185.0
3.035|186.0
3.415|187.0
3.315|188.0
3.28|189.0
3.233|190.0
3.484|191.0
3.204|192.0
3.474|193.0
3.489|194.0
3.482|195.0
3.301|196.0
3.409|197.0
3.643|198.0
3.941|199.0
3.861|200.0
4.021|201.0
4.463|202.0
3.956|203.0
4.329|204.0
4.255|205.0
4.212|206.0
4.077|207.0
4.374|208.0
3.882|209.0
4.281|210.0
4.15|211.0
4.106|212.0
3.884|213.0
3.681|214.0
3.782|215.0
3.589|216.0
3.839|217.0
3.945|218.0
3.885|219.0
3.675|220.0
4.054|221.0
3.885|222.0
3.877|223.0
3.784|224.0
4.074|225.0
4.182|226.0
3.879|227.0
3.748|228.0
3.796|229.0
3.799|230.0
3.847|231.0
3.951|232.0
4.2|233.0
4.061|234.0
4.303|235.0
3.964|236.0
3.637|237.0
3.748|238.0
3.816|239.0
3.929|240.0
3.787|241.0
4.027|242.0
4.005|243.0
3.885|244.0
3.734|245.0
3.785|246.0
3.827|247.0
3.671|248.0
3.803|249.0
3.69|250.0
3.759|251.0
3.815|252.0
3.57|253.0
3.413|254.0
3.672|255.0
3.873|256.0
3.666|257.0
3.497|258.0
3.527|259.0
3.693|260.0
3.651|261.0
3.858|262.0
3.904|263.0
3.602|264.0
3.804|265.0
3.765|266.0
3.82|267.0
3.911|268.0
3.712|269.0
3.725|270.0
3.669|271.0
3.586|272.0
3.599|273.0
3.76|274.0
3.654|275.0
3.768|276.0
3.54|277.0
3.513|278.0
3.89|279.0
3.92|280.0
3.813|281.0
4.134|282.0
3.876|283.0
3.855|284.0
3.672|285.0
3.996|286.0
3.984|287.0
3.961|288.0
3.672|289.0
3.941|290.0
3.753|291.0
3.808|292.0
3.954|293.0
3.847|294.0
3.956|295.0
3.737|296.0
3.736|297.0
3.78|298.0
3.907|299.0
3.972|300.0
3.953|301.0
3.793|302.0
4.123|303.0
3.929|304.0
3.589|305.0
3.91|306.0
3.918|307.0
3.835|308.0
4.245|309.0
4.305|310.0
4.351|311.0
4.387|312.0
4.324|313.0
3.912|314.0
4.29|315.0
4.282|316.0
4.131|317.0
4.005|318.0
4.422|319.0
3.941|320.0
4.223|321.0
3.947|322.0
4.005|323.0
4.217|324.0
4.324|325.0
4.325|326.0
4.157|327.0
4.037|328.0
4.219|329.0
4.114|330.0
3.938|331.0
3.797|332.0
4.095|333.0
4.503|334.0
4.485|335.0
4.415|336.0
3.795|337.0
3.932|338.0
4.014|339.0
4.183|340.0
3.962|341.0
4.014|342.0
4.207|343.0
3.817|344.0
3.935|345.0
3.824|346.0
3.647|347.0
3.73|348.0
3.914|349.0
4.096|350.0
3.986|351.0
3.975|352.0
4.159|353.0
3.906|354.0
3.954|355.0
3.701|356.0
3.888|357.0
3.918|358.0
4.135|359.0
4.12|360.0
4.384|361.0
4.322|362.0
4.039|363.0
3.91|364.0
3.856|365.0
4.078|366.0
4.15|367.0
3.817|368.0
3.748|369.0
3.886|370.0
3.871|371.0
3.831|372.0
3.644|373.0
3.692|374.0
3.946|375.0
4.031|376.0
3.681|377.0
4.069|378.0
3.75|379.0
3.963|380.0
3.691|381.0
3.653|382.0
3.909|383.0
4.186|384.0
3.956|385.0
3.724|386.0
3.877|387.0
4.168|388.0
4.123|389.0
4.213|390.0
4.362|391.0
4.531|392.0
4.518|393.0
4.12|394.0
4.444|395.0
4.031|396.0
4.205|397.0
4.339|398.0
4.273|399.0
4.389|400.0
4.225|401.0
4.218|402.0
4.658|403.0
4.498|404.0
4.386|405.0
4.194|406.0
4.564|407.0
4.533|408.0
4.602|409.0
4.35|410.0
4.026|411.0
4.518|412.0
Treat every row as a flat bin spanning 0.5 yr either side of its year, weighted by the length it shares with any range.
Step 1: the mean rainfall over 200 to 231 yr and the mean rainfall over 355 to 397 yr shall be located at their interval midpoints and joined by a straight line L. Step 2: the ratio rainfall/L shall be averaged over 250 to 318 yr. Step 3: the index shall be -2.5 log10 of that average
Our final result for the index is 0.04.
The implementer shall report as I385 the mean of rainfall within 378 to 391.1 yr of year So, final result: 3.96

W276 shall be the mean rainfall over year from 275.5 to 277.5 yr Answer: 3.65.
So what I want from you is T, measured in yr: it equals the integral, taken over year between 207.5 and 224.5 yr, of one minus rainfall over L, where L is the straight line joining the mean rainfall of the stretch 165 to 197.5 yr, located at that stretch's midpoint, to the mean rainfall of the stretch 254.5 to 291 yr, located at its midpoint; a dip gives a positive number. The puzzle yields -4.5 yr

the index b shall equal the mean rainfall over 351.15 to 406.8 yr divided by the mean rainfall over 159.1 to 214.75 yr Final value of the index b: 1.34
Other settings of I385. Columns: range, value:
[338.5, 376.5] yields 3.96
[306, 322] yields 4.16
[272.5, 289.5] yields 3.8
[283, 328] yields 4.01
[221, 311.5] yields 3.84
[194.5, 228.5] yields 3.93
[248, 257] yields 3.7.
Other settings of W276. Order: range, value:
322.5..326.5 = 4.22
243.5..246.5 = 3.8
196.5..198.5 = 3.53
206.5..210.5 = 4.15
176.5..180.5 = 2.53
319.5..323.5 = 4.03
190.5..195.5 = 3.43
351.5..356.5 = 3.94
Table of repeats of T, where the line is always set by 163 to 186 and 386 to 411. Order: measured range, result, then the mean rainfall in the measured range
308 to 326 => -3.10 yr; 4.19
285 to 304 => -2.86 yr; 3.88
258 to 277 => -3.56 yr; 3.71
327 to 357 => -1.72 yr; 4.01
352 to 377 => 0.29 yr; 3.95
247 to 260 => -2.90 yr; 3.67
